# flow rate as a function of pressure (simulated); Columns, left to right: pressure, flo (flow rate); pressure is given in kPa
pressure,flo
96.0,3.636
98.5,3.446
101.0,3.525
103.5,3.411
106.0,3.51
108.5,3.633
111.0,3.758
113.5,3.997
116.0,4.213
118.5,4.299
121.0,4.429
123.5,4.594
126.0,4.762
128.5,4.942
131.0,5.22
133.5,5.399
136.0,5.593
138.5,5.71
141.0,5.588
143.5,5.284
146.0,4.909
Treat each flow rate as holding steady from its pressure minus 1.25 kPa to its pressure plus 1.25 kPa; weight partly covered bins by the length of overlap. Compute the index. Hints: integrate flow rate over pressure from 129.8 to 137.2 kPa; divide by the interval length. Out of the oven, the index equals 5.4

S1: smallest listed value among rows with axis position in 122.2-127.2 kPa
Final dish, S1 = 4.594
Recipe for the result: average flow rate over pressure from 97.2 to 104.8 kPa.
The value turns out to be 3.46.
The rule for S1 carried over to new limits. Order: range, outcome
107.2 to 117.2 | 3.633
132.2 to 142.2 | 5.399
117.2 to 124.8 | 4.299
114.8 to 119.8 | 4.213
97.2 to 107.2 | 3.411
